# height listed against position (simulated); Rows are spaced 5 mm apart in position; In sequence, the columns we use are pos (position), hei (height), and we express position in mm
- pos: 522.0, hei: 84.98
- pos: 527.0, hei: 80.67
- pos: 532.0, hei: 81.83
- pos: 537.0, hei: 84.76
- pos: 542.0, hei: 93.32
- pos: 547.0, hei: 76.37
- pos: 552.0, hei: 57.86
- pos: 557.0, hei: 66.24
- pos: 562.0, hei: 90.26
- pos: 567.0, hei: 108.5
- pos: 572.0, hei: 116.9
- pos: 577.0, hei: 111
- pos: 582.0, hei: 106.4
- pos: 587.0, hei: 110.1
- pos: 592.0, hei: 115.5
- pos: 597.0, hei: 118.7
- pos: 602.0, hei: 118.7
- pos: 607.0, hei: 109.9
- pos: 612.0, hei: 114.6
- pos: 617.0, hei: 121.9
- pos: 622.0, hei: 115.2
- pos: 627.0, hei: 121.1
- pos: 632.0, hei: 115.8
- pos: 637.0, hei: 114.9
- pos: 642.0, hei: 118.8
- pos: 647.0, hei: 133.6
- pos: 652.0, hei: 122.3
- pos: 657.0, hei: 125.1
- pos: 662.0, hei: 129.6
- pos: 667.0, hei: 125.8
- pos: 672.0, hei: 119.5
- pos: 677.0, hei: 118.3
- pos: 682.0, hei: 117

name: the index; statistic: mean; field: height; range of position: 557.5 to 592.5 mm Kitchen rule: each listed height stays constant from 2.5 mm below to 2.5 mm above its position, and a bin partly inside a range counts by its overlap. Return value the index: 106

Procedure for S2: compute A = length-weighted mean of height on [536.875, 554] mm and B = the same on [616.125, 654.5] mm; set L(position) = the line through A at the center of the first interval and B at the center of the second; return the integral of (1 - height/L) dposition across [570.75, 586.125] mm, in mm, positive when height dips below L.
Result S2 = -2.9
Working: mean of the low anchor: 77.7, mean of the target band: 111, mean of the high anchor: 120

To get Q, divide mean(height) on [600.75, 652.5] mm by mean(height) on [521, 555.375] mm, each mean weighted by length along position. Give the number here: 1.49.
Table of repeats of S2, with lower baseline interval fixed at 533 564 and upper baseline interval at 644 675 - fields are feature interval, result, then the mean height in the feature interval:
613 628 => -1.3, 119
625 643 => -0.4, 117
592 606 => -2.5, 117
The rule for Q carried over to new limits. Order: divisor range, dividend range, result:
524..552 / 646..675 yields 1.55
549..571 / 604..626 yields 1.39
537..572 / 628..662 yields 1.44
